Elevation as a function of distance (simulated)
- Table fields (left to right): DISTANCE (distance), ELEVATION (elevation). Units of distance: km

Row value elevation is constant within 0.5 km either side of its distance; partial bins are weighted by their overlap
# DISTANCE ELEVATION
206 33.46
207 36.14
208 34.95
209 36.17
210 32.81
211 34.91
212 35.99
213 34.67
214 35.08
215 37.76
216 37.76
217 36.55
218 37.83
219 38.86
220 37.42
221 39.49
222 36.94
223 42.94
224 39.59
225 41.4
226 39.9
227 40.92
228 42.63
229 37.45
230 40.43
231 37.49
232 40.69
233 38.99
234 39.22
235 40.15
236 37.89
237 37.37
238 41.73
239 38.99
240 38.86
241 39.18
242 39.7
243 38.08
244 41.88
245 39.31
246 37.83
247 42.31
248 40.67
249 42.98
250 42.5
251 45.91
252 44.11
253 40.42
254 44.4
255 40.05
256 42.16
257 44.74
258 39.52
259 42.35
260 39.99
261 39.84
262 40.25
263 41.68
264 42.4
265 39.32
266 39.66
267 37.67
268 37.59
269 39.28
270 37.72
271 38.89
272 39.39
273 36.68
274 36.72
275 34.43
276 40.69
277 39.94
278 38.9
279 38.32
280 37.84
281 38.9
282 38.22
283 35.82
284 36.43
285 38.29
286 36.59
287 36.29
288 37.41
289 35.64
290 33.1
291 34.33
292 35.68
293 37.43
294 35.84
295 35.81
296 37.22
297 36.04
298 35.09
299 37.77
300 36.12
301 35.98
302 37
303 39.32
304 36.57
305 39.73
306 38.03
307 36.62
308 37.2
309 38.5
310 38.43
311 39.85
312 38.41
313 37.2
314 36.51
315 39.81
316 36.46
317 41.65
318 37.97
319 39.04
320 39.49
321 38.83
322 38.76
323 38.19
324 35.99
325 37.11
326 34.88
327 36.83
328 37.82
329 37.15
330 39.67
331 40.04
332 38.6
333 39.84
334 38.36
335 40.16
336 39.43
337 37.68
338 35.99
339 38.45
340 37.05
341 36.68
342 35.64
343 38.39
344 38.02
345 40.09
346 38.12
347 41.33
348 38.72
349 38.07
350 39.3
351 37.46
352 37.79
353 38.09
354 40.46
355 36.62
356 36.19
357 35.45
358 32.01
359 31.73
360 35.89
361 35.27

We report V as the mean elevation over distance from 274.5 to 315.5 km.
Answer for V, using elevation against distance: 37.3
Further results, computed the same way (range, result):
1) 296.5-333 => 37.9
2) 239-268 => 40.9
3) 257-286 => 38.9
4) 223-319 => 38.9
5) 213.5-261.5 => 40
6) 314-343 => 38.1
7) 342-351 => 38.7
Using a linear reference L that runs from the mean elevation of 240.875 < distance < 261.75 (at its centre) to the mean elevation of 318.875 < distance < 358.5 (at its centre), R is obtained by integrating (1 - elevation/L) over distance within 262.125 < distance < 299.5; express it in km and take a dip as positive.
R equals 2.5 km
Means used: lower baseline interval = 41.4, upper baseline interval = 37.9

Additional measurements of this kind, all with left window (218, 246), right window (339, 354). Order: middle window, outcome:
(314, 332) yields 0.2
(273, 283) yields 0.2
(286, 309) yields 1.3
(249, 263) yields -1.0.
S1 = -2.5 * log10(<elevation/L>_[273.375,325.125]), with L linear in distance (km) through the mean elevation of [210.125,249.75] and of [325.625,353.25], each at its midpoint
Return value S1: 0.03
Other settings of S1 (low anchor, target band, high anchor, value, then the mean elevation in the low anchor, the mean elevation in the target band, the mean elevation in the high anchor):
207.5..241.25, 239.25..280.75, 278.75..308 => -0.071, 38.3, 40.1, 36.8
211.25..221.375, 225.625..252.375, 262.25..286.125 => -0.074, 37.1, 40.2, 38.4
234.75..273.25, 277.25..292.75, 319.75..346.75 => 0.075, 40.4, 36.8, 38.1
